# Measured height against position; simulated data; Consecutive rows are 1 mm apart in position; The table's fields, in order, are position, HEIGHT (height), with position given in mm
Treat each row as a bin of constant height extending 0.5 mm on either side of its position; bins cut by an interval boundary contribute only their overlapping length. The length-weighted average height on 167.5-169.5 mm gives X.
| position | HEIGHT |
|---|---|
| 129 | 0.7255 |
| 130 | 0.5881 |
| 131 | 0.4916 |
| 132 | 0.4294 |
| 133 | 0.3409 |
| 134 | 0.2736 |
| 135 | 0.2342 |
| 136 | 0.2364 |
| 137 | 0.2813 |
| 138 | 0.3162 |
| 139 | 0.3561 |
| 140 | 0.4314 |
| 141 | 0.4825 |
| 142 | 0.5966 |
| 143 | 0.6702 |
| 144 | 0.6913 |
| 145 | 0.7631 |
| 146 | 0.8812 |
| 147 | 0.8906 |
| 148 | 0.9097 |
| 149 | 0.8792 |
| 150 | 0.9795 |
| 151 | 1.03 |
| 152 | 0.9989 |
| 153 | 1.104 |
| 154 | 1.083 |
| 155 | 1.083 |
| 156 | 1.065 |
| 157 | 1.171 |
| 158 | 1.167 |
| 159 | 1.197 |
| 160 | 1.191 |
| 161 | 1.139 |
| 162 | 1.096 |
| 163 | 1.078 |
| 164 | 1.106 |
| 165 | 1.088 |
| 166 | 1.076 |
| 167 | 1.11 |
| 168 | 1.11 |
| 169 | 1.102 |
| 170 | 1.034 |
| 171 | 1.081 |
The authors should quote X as 1.11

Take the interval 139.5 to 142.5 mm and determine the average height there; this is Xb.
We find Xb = 0.503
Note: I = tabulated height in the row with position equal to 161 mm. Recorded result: 1.139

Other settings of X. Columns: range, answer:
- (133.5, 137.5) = 0.256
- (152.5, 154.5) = 1.09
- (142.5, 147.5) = 0.779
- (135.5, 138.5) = 0.278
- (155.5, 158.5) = 1.13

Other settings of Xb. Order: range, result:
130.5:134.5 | 0.384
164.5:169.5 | 1.1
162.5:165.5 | 1.09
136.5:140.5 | 0.346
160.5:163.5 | 1.1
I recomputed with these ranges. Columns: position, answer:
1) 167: 1.11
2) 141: 0.4825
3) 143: 0.6702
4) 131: 0.4916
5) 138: 0.3162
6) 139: 0.3561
